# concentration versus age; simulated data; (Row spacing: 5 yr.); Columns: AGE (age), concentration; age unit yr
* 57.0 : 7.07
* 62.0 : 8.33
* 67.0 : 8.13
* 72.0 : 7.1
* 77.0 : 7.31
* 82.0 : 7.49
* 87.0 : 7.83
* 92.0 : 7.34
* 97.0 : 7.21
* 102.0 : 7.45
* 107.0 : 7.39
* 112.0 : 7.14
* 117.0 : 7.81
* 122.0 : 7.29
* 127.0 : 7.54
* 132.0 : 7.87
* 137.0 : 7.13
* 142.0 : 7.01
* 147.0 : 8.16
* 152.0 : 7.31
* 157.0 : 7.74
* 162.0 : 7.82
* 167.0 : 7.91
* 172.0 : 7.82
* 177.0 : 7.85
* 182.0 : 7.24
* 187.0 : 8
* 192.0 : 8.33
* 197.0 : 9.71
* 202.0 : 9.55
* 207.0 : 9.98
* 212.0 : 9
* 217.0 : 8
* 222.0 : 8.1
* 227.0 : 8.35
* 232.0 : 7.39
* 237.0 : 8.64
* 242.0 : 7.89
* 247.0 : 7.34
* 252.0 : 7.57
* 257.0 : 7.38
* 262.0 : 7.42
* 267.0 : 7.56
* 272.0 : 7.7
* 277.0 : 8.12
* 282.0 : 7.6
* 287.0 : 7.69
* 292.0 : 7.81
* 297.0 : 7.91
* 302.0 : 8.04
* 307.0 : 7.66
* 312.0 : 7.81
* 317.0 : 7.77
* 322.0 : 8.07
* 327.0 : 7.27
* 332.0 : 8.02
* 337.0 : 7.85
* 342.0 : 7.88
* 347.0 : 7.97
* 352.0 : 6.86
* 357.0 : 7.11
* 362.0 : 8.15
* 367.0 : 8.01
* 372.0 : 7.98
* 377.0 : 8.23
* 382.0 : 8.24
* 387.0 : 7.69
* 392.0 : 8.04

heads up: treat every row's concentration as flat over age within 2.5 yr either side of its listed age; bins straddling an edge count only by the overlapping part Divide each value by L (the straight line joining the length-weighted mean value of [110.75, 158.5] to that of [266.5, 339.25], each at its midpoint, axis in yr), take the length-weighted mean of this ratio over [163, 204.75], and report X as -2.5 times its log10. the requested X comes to -0.096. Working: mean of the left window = 7.5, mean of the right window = 7.8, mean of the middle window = 8.29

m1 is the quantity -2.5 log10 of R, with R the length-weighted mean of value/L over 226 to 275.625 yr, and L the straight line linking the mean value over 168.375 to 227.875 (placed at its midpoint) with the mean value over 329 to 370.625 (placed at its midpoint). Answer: 0.07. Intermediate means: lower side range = 8.49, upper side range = 7.73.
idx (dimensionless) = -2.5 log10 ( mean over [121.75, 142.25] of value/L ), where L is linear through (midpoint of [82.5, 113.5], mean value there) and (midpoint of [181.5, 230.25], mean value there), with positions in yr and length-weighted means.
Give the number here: 0.06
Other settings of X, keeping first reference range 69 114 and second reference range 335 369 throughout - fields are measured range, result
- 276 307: -0.031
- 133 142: 0.031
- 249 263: 0.016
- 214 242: -0.078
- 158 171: -0.055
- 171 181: -0.039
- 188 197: -0.157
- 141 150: -0.033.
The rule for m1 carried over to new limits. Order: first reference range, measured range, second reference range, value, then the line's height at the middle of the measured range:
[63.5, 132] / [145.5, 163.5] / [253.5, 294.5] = -0.03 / 7.54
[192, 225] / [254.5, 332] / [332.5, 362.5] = 0.06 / 8.16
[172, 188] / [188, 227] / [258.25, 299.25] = -0.16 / 7.7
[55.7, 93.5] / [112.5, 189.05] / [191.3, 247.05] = 0.07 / 8.12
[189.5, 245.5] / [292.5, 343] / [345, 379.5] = 0.03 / 8.02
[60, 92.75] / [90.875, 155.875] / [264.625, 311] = 0.03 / 7.68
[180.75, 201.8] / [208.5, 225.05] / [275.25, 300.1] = -0.02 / 8.33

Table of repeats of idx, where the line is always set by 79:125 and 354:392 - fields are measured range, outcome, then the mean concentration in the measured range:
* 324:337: 0.02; 7.7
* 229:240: -0.05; 8.02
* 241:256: 0.02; 7.55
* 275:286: -0.01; 7.82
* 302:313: 0.00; 7.79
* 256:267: 0.04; 7.44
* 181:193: -0.04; 7.87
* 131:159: 0.00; 7.52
